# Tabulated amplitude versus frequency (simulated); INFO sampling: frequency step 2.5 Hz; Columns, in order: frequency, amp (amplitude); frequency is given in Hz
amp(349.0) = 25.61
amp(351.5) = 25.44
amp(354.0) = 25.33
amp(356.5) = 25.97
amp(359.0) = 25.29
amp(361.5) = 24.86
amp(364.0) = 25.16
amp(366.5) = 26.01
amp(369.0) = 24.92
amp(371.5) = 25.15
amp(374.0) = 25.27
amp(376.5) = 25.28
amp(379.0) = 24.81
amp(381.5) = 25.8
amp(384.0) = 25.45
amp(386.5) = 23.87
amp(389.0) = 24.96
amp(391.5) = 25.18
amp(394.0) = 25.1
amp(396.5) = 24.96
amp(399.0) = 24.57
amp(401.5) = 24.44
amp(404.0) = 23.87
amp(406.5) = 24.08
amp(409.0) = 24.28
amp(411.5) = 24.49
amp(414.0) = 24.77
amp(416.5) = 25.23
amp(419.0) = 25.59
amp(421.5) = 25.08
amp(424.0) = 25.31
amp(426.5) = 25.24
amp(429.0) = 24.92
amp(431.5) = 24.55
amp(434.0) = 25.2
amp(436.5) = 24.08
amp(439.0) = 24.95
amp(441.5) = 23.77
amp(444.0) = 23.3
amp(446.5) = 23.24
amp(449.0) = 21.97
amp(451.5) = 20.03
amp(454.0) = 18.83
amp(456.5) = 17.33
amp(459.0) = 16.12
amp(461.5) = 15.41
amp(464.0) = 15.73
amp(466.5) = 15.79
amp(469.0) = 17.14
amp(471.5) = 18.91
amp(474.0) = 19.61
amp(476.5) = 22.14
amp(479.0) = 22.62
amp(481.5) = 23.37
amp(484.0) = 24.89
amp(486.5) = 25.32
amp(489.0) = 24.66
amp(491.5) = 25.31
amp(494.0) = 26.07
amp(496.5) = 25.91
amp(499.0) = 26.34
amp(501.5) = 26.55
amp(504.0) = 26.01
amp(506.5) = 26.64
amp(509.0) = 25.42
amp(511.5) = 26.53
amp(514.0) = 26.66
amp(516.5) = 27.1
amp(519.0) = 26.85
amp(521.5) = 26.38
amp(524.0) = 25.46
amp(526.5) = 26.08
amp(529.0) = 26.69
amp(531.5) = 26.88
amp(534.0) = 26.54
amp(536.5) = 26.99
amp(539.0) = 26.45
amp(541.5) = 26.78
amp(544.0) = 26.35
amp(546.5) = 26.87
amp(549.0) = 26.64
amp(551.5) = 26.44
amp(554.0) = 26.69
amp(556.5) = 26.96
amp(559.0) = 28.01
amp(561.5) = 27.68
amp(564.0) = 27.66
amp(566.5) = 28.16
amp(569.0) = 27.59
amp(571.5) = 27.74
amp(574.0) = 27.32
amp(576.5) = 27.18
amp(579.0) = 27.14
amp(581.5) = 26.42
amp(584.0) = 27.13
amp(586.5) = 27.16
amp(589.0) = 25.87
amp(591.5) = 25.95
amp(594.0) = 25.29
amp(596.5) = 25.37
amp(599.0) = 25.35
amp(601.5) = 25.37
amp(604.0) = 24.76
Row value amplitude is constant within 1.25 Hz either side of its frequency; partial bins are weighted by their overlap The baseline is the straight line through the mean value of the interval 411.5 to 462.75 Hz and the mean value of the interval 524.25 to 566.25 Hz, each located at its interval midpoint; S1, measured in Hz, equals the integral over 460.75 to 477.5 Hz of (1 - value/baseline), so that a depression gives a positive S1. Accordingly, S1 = 4.3 Hz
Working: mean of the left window 22.8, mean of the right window 26.9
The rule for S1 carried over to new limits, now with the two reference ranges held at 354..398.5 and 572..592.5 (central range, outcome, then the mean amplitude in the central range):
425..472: 8.8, 20.9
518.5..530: 0.0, 26.2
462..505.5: 5.7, 22.6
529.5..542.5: -0.1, 26.7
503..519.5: -0.1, 26.4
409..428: 0.3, 25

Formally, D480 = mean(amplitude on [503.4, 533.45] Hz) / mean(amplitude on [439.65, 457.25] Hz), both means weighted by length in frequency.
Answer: 1.2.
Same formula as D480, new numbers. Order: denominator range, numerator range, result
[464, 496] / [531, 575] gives 1.23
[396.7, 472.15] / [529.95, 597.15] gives 1.20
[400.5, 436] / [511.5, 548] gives 1.07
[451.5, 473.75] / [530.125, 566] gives 1.57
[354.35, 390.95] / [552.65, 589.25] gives 1.08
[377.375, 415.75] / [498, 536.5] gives 1.07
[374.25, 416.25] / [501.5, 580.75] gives 1.08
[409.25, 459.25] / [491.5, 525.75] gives 1.12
